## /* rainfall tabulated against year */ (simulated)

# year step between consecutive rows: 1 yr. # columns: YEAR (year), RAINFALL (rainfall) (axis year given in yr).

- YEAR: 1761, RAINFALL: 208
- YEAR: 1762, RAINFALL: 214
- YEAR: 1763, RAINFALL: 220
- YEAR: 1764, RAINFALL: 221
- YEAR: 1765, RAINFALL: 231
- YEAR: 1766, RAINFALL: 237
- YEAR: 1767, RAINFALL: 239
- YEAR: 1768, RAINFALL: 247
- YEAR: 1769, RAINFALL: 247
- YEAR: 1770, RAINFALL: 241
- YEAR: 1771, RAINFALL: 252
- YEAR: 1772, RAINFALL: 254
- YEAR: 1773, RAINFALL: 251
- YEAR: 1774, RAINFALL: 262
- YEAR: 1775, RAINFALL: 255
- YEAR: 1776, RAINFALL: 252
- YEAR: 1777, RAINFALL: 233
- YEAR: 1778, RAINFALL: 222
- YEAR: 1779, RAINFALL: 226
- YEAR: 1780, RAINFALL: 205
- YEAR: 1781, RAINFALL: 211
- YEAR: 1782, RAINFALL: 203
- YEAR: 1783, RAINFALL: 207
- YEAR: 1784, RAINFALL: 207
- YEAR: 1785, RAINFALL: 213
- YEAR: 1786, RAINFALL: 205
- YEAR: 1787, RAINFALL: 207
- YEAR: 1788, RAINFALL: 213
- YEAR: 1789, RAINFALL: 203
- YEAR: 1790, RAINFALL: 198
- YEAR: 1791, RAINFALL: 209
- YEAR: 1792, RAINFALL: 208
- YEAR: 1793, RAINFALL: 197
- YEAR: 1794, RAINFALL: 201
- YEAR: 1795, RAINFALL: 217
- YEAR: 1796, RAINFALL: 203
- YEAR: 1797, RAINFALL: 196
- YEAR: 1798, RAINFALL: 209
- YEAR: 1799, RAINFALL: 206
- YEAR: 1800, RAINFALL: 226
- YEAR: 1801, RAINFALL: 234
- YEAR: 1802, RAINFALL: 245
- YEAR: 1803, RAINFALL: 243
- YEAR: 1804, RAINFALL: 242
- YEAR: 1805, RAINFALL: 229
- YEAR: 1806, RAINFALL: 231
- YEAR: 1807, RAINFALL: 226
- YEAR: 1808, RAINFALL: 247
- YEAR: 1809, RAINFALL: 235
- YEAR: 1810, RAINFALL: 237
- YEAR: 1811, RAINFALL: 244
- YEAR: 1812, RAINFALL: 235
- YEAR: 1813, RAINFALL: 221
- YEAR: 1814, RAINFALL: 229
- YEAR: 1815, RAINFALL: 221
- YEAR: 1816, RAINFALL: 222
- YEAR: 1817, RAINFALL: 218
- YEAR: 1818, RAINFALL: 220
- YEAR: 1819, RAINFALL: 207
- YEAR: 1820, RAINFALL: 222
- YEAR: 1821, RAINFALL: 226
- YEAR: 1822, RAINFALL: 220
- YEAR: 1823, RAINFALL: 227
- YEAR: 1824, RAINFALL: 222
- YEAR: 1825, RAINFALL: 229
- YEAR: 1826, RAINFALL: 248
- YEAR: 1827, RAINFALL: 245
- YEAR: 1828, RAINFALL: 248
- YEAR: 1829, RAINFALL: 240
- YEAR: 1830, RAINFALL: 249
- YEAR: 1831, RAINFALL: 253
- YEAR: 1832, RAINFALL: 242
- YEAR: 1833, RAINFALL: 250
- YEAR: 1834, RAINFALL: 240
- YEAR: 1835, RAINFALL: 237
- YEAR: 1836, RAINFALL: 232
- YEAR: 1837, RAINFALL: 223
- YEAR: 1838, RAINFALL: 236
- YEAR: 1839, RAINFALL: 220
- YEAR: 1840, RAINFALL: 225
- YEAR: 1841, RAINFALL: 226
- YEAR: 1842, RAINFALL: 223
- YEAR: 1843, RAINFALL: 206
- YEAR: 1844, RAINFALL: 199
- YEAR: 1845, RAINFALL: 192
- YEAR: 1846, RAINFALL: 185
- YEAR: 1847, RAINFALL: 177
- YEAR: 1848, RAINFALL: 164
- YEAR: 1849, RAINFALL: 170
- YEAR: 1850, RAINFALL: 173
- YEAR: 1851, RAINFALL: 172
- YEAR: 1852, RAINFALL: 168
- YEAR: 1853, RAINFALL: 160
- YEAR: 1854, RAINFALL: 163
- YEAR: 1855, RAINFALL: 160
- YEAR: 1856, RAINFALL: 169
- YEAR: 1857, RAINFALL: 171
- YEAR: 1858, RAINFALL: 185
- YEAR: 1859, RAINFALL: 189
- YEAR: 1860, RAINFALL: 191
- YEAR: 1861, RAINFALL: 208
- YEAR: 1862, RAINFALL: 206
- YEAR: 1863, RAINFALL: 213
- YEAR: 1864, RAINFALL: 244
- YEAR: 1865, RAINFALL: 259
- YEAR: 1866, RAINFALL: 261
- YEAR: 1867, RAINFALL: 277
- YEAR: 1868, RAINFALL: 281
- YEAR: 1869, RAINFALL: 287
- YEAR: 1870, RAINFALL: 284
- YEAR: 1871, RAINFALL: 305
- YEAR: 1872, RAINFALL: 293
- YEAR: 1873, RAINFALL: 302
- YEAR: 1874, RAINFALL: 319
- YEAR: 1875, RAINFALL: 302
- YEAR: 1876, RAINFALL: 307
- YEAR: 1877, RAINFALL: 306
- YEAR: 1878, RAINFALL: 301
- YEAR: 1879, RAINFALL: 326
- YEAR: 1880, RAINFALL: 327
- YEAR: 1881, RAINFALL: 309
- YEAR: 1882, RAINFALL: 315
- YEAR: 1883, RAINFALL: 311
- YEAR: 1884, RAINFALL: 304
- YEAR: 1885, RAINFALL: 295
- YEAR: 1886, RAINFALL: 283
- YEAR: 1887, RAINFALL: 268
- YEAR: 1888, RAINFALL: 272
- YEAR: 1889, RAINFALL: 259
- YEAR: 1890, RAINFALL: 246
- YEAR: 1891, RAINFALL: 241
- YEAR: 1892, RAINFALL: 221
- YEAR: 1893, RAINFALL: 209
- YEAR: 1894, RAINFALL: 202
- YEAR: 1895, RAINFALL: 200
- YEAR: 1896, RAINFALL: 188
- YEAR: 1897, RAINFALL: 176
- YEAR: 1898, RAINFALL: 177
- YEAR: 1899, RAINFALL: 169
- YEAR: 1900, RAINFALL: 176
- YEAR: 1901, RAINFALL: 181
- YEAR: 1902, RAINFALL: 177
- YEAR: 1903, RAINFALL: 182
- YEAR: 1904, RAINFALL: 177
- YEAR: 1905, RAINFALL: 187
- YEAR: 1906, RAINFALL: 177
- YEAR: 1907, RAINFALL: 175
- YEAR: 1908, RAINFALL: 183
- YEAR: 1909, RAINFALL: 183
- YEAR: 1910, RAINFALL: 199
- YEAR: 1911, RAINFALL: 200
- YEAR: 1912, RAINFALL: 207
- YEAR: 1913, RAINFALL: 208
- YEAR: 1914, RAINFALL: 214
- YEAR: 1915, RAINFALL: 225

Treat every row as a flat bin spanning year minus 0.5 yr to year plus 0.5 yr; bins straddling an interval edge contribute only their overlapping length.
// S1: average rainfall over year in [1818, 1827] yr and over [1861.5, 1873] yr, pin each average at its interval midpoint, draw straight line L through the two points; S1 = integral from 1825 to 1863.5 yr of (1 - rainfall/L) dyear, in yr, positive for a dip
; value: 5.81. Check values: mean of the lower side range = 226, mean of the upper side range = 266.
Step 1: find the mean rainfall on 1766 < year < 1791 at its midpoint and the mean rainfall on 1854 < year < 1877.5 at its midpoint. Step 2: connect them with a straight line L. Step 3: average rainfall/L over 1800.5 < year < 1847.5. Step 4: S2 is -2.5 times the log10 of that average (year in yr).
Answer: 0.04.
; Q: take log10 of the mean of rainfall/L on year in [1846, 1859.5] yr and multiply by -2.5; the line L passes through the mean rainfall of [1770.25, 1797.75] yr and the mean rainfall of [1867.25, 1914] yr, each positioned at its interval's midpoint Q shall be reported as 0.341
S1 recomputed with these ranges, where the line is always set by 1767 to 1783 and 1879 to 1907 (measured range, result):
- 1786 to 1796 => 1.3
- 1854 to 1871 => 0.6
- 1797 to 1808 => 0.3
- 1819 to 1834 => -0.1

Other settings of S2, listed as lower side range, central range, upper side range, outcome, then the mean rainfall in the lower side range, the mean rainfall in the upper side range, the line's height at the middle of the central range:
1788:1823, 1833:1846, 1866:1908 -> 0.06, 221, 250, 233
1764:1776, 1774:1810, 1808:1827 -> 0.08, 246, 228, 238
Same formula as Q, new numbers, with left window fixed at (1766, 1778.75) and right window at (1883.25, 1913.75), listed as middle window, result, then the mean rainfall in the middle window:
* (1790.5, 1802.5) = 0.13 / 213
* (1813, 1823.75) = 0.06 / 221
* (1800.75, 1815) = 0.00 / 235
